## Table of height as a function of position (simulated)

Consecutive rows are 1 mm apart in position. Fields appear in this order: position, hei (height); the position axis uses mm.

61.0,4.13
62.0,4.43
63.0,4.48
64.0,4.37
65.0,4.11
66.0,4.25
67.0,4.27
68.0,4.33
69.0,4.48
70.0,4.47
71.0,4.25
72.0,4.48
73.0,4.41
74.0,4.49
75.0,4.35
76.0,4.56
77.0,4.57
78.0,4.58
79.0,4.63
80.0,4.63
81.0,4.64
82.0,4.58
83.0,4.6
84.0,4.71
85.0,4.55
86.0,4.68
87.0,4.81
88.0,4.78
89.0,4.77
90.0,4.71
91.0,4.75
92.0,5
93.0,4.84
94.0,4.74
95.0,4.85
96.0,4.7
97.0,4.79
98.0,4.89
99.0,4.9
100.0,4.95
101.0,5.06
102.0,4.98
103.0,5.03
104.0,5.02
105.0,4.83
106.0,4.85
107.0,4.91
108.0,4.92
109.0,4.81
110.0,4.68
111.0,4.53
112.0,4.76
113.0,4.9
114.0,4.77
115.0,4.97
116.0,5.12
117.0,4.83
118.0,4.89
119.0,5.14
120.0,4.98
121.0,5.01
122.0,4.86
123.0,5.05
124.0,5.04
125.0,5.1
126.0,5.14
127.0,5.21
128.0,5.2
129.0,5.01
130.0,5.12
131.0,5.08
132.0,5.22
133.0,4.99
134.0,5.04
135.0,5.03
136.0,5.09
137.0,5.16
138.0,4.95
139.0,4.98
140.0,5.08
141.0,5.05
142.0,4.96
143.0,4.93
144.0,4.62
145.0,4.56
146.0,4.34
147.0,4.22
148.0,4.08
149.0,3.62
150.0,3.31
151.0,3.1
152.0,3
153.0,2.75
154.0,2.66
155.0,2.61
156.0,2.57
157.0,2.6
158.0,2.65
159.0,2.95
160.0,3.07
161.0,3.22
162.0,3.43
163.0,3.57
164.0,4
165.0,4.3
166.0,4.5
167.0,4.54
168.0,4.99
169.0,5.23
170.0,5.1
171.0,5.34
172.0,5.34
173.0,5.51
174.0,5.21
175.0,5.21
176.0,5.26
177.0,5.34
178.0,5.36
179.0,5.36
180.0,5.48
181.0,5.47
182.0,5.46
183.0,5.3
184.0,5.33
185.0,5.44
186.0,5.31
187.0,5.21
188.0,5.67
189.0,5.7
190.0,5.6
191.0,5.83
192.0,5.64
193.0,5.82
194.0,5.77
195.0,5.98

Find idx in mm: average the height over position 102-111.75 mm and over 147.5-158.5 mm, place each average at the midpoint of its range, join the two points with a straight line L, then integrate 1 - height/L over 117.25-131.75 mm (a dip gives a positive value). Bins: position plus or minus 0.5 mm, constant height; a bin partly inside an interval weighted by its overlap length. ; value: -3.3 mm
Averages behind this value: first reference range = 4.85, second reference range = 3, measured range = 5.06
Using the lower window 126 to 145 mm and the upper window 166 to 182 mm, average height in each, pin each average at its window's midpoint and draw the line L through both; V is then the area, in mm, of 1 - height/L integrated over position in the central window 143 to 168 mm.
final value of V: 7.62 mm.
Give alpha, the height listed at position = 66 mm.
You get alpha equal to 4.25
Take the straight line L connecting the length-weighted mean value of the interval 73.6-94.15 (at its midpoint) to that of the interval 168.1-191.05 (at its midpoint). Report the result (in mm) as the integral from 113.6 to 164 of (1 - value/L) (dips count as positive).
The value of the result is 6.97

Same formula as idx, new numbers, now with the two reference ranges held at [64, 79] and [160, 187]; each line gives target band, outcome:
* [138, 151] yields 0.9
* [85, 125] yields -2.6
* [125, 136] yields -0.9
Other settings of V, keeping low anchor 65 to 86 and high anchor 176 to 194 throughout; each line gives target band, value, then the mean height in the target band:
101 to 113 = -0.2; 4.86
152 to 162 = 4.6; 2.83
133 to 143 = 0.1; 5.03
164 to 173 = 0.7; 4.9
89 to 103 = -0.6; 4.86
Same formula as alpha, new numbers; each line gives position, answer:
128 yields 5.2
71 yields 4.25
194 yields 5.77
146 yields 4.34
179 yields 5.36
